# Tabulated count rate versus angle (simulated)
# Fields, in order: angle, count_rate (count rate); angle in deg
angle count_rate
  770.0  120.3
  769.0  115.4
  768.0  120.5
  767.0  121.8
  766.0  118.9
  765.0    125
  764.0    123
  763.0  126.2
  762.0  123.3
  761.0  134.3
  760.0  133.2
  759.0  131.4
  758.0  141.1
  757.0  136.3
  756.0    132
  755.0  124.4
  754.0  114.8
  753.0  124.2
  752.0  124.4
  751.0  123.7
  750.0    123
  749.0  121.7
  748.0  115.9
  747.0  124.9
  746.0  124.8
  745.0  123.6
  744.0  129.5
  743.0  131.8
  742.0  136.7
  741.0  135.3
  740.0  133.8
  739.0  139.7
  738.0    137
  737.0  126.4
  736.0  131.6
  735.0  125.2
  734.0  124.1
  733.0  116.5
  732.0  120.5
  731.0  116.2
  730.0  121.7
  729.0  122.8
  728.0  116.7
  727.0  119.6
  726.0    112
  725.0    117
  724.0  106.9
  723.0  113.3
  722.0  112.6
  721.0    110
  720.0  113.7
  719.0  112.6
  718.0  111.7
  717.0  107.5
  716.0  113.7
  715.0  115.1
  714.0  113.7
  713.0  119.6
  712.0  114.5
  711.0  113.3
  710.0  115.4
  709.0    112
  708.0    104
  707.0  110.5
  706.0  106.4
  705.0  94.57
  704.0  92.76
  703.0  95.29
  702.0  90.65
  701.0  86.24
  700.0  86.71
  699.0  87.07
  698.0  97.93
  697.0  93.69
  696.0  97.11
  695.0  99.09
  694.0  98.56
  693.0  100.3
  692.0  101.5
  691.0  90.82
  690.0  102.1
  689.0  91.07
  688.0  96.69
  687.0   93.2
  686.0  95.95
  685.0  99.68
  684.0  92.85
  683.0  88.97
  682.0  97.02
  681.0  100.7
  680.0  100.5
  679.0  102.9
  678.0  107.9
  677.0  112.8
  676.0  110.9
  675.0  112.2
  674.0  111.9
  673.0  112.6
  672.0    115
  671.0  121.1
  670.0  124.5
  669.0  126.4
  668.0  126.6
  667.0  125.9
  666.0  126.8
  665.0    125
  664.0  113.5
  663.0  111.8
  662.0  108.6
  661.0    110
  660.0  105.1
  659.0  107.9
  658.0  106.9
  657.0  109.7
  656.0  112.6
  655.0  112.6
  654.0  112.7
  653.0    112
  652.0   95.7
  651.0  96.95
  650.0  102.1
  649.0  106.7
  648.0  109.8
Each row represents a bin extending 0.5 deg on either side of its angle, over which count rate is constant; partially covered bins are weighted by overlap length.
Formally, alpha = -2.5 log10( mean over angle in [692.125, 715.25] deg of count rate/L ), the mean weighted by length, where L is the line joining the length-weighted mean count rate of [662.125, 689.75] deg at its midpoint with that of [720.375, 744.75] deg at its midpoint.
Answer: 0.14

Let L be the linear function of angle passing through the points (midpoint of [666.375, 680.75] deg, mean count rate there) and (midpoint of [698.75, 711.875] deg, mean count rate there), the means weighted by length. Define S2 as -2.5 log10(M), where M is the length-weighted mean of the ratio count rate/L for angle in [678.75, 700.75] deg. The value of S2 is 0.12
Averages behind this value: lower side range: 115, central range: 95.9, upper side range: 100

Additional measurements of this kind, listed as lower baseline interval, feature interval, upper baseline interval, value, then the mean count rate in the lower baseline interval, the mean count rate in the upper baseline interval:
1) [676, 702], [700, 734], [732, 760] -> 0.02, 97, 128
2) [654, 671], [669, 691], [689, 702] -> 0.00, 116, 94.8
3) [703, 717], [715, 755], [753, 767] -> -0.03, 109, 128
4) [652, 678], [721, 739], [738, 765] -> 0.04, 114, 128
